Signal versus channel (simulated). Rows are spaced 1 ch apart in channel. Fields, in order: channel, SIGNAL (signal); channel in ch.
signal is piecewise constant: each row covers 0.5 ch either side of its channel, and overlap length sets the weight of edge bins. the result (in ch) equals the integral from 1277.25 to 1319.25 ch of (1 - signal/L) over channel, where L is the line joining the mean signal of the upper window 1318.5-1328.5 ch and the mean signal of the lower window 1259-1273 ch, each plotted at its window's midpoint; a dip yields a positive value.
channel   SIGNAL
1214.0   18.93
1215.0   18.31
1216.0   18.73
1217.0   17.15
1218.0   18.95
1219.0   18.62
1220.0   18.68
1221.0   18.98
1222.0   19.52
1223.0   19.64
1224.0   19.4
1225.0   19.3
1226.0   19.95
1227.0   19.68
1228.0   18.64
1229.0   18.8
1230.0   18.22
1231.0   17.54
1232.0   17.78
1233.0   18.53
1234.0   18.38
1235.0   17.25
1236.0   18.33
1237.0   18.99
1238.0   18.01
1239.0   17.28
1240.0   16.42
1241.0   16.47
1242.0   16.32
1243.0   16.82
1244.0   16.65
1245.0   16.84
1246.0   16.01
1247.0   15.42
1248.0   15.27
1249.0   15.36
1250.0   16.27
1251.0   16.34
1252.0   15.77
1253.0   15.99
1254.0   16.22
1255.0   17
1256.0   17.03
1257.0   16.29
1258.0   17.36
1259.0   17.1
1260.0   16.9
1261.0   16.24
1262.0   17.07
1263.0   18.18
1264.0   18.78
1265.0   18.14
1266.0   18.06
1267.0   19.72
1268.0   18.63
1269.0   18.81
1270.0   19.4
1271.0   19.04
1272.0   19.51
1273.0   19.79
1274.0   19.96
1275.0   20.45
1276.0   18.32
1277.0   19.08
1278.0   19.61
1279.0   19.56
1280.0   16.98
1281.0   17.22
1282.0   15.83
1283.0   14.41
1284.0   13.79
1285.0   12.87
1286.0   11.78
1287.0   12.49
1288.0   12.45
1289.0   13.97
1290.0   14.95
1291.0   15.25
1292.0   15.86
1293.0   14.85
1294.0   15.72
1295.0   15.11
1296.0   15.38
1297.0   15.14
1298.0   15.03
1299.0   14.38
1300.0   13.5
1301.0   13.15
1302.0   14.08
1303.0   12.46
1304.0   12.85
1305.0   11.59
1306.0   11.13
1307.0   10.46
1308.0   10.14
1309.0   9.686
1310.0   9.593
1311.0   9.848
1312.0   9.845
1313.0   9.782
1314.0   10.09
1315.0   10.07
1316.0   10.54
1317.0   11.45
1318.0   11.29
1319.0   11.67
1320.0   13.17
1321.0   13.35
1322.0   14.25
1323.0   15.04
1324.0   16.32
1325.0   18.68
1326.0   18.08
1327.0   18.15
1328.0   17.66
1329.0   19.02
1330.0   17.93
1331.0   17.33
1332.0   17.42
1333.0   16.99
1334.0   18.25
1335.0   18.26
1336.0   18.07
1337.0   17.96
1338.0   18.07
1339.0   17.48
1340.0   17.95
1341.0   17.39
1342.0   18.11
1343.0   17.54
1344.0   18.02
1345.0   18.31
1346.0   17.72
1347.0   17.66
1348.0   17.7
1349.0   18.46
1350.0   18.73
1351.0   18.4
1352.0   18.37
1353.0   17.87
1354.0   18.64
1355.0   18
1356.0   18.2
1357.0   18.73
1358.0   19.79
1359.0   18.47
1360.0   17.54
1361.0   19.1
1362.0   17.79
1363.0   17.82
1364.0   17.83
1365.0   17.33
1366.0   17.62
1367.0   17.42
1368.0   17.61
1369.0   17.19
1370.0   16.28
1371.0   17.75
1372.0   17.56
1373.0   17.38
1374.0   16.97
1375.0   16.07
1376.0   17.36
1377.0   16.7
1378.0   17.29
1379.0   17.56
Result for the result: 9.0 ch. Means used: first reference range 18.4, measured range 13.3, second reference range 15.6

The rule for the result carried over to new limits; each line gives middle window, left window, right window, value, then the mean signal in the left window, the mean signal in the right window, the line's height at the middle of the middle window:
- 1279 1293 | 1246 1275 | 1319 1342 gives 2.17 ch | 17.5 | 17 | 17.3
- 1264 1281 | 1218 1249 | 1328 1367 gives -1.00 ch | 17.9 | 18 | 17.9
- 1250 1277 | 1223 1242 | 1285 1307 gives -3.22 ch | 18.3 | 13.8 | 16.1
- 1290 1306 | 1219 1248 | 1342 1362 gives 3.45 ch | 18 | 18.3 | 18.1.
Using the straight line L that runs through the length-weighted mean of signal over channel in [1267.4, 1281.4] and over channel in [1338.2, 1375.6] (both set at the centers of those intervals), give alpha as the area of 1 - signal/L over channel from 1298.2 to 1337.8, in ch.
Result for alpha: 9.50 ch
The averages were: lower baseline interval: 19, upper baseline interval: 17.9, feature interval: 14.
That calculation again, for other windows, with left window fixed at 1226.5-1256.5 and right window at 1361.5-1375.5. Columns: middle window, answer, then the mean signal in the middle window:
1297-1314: 5.4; 11.8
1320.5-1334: 0.2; 17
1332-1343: -0.3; 17.8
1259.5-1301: 1.4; 16.6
